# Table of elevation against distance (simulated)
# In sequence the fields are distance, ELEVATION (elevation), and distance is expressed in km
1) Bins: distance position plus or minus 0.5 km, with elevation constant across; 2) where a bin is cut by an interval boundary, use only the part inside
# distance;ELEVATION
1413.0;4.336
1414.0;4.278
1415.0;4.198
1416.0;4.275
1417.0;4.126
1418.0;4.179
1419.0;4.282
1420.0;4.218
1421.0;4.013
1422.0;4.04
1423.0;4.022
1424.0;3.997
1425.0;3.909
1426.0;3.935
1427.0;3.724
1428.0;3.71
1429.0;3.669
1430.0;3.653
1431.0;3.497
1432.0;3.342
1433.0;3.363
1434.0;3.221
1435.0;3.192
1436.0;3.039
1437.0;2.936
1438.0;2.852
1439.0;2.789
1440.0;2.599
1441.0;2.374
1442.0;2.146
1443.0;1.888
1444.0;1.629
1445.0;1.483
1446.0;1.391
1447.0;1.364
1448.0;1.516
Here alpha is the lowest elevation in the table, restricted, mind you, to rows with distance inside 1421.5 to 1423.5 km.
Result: 4.022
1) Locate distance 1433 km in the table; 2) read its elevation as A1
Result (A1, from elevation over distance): 3.363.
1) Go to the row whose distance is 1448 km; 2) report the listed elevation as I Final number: 1.516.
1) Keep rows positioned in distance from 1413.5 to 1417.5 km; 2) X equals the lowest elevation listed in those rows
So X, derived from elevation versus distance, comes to 4.126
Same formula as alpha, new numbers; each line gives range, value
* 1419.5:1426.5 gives 3.909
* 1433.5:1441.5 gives 2.374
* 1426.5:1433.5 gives 3.342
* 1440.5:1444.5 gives 1.629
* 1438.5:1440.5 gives 2.599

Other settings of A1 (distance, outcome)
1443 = 1.888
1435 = 3.192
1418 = 4.179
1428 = 3.71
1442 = 2.146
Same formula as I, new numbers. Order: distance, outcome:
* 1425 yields 3.909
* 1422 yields 4.04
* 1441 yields 2.374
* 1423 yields 4.022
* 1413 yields 4.336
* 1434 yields 3.221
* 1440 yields 2.599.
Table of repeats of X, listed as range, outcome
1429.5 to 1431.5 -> 3.497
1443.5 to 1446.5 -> 1.391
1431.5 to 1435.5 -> 3.192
